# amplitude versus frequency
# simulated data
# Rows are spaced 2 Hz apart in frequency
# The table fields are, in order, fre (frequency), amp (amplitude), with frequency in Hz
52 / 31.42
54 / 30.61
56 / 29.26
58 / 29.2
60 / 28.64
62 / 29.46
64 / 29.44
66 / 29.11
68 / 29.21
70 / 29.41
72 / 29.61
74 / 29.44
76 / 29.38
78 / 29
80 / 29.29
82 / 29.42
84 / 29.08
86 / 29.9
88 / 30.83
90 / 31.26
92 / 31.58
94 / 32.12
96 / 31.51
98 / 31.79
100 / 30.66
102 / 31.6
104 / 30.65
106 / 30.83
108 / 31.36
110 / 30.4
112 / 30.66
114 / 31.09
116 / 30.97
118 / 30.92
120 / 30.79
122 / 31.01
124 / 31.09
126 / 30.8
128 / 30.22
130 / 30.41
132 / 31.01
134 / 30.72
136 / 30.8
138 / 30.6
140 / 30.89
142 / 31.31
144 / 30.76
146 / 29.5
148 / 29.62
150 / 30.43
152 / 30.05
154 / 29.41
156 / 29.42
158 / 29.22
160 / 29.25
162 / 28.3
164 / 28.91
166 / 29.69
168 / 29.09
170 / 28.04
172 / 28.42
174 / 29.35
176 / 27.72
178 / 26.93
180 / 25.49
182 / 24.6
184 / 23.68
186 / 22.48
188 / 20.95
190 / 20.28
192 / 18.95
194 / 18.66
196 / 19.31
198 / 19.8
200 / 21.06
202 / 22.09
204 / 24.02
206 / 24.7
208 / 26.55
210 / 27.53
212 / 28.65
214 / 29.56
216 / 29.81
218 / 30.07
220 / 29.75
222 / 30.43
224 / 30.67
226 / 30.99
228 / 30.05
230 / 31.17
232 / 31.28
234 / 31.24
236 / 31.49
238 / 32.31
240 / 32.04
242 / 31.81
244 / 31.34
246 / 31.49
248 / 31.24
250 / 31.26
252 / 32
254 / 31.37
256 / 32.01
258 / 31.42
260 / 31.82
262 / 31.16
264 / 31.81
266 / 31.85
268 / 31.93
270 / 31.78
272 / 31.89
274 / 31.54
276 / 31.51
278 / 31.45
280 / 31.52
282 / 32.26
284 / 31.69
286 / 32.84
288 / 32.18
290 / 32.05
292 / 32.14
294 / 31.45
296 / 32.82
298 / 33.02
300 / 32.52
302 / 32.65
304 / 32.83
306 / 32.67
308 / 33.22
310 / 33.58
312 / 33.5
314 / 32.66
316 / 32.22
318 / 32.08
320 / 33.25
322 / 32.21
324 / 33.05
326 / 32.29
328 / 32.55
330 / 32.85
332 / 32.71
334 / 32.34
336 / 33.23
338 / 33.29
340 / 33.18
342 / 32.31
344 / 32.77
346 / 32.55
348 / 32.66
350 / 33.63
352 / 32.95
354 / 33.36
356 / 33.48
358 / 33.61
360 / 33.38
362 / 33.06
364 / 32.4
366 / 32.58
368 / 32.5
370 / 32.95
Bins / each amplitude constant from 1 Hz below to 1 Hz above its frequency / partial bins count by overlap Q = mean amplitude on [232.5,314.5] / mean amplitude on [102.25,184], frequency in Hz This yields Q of 1.08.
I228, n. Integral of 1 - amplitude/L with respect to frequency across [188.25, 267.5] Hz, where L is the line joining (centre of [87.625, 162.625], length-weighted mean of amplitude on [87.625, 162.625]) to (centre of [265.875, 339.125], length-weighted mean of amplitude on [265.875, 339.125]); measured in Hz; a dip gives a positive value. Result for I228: 8.0 Hz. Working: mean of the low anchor 30.6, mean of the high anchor 32.4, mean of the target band 28.5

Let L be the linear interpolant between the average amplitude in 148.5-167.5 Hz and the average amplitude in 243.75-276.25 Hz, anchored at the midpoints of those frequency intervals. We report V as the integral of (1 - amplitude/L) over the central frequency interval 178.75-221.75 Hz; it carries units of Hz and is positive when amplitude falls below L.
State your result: 8.6 Hz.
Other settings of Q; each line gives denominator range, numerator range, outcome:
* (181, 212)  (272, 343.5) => 1.44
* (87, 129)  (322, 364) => 1.06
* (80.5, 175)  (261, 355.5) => 1.07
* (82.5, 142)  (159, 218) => 0.82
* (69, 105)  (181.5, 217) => 0.77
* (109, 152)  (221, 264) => 1.02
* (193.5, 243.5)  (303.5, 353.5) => 1.18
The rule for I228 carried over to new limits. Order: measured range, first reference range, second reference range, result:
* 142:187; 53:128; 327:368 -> 4.0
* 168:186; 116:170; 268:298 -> 2.3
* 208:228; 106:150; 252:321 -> 1.3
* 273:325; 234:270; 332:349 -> -0.3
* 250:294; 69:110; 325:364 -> 0.6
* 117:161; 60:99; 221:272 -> 0.2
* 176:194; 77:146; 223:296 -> 4.7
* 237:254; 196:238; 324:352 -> -1.5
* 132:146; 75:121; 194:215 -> -1.3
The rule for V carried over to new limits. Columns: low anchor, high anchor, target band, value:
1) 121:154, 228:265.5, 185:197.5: 4.4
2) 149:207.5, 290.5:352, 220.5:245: -2.5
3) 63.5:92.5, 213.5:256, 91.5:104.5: -0.7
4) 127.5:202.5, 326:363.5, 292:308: -0.6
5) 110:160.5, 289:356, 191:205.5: 4.9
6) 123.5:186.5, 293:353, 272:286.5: 0.0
